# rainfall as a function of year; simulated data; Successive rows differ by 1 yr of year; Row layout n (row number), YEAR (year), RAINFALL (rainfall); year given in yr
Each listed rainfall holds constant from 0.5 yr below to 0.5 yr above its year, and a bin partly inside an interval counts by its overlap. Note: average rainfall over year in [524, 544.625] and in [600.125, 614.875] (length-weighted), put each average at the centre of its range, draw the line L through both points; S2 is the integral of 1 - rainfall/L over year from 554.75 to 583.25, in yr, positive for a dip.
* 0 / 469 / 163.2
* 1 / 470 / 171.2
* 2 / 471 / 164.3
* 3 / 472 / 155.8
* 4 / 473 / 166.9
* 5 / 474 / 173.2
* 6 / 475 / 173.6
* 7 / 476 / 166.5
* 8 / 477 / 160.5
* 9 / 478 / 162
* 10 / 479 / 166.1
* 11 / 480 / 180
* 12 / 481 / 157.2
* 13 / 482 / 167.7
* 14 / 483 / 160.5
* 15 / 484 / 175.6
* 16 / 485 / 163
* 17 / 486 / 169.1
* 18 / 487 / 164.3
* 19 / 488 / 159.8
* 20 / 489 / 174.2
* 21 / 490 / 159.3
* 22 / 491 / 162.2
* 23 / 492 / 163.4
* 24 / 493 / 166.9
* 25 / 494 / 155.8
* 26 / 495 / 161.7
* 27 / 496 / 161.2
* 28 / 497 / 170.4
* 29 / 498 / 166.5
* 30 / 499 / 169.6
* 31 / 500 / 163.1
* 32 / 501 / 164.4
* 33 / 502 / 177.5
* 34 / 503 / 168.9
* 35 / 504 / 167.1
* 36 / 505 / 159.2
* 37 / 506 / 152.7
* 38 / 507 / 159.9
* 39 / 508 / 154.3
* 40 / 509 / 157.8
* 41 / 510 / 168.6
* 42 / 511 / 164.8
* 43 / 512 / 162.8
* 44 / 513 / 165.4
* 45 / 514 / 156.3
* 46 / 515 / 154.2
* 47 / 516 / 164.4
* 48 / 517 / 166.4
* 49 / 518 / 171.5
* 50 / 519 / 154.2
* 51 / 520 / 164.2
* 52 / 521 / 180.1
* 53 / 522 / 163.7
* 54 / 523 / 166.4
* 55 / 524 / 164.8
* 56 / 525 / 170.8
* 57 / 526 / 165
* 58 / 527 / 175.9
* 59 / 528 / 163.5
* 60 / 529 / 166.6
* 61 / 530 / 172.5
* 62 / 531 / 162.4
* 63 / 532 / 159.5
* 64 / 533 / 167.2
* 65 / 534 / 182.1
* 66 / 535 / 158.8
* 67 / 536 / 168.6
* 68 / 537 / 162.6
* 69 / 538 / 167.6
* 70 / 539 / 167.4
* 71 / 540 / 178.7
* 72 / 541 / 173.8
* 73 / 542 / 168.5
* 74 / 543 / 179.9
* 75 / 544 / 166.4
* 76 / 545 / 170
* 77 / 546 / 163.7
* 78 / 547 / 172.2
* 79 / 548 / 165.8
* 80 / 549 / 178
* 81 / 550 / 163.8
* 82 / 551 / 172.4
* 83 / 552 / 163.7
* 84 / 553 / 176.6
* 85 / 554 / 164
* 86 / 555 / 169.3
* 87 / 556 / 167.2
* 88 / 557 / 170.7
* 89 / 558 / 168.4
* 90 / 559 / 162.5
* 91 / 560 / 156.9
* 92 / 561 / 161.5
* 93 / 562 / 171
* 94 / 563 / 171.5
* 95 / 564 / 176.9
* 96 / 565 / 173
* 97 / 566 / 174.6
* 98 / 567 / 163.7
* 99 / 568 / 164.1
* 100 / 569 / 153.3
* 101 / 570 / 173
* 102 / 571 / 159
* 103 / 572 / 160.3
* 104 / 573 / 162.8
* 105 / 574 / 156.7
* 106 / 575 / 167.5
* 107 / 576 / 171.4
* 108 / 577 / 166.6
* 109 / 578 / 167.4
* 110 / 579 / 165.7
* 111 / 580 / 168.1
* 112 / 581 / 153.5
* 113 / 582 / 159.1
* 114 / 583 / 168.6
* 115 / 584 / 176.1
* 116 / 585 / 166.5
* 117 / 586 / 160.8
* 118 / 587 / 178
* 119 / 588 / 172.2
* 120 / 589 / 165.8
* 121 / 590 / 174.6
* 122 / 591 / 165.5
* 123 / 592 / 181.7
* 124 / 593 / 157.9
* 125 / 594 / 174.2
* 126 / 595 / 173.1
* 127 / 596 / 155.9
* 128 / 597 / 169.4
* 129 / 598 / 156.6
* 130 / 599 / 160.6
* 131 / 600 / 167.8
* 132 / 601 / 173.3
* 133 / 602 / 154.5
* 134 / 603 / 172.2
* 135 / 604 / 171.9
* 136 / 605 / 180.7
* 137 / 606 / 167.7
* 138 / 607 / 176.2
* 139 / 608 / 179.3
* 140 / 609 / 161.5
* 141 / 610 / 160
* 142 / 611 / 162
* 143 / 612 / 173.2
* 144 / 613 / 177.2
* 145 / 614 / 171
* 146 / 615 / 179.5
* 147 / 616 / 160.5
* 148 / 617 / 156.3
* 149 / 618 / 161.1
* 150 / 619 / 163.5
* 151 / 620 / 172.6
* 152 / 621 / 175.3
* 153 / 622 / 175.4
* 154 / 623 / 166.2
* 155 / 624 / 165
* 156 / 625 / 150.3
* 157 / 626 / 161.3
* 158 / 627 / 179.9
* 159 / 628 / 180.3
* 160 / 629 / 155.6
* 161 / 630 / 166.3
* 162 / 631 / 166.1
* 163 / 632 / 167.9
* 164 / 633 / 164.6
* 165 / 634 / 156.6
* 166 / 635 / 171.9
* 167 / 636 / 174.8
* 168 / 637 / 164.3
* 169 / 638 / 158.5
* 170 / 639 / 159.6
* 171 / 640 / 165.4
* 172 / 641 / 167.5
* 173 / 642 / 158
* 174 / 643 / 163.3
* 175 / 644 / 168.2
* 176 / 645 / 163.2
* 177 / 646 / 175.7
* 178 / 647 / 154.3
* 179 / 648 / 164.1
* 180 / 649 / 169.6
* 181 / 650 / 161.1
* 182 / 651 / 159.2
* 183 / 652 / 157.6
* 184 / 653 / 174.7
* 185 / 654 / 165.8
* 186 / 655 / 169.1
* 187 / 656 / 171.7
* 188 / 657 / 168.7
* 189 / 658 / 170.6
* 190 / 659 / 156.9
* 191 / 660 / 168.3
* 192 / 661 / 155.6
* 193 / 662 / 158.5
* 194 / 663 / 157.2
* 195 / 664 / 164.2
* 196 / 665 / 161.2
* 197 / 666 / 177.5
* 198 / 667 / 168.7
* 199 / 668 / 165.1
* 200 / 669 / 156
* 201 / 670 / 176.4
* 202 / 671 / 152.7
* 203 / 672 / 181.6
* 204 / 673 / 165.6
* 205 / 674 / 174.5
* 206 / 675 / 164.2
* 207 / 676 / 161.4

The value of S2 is 0.7 yr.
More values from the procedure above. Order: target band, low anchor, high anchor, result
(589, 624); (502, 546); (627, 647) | -0.5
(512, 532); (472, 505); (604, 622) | 0.2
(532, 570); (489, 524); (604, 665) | -0.9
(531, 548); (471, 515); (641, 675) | -0.4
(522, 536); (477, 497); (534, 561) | 0.0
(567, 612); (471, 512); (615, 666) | -0.5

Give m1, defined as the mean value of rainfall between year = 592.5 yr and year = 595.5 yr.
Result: 168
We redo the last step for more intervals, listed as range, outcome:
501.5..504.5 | 171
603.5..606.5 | 173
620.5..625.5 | 166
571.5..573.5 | 162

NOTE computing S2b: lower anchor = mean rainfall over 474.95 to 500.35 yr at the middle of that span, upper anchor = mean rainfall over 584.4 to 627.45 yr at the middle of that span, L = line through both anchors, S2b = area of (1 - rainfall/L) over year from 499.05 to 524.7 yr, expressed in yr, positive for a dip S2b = 0.31 yr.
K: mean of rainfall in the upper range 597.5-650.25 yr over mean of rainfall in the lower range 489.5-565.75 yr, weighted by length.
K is 1.00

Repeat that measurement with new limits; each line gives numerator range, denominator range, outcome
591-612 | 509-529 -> 1.02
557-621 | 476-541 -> 1.01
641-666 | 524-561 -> 0.98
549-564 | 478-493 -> 1.01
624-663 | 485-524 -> 1.00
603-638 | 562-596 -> 1.00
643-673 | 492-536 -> 1.00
